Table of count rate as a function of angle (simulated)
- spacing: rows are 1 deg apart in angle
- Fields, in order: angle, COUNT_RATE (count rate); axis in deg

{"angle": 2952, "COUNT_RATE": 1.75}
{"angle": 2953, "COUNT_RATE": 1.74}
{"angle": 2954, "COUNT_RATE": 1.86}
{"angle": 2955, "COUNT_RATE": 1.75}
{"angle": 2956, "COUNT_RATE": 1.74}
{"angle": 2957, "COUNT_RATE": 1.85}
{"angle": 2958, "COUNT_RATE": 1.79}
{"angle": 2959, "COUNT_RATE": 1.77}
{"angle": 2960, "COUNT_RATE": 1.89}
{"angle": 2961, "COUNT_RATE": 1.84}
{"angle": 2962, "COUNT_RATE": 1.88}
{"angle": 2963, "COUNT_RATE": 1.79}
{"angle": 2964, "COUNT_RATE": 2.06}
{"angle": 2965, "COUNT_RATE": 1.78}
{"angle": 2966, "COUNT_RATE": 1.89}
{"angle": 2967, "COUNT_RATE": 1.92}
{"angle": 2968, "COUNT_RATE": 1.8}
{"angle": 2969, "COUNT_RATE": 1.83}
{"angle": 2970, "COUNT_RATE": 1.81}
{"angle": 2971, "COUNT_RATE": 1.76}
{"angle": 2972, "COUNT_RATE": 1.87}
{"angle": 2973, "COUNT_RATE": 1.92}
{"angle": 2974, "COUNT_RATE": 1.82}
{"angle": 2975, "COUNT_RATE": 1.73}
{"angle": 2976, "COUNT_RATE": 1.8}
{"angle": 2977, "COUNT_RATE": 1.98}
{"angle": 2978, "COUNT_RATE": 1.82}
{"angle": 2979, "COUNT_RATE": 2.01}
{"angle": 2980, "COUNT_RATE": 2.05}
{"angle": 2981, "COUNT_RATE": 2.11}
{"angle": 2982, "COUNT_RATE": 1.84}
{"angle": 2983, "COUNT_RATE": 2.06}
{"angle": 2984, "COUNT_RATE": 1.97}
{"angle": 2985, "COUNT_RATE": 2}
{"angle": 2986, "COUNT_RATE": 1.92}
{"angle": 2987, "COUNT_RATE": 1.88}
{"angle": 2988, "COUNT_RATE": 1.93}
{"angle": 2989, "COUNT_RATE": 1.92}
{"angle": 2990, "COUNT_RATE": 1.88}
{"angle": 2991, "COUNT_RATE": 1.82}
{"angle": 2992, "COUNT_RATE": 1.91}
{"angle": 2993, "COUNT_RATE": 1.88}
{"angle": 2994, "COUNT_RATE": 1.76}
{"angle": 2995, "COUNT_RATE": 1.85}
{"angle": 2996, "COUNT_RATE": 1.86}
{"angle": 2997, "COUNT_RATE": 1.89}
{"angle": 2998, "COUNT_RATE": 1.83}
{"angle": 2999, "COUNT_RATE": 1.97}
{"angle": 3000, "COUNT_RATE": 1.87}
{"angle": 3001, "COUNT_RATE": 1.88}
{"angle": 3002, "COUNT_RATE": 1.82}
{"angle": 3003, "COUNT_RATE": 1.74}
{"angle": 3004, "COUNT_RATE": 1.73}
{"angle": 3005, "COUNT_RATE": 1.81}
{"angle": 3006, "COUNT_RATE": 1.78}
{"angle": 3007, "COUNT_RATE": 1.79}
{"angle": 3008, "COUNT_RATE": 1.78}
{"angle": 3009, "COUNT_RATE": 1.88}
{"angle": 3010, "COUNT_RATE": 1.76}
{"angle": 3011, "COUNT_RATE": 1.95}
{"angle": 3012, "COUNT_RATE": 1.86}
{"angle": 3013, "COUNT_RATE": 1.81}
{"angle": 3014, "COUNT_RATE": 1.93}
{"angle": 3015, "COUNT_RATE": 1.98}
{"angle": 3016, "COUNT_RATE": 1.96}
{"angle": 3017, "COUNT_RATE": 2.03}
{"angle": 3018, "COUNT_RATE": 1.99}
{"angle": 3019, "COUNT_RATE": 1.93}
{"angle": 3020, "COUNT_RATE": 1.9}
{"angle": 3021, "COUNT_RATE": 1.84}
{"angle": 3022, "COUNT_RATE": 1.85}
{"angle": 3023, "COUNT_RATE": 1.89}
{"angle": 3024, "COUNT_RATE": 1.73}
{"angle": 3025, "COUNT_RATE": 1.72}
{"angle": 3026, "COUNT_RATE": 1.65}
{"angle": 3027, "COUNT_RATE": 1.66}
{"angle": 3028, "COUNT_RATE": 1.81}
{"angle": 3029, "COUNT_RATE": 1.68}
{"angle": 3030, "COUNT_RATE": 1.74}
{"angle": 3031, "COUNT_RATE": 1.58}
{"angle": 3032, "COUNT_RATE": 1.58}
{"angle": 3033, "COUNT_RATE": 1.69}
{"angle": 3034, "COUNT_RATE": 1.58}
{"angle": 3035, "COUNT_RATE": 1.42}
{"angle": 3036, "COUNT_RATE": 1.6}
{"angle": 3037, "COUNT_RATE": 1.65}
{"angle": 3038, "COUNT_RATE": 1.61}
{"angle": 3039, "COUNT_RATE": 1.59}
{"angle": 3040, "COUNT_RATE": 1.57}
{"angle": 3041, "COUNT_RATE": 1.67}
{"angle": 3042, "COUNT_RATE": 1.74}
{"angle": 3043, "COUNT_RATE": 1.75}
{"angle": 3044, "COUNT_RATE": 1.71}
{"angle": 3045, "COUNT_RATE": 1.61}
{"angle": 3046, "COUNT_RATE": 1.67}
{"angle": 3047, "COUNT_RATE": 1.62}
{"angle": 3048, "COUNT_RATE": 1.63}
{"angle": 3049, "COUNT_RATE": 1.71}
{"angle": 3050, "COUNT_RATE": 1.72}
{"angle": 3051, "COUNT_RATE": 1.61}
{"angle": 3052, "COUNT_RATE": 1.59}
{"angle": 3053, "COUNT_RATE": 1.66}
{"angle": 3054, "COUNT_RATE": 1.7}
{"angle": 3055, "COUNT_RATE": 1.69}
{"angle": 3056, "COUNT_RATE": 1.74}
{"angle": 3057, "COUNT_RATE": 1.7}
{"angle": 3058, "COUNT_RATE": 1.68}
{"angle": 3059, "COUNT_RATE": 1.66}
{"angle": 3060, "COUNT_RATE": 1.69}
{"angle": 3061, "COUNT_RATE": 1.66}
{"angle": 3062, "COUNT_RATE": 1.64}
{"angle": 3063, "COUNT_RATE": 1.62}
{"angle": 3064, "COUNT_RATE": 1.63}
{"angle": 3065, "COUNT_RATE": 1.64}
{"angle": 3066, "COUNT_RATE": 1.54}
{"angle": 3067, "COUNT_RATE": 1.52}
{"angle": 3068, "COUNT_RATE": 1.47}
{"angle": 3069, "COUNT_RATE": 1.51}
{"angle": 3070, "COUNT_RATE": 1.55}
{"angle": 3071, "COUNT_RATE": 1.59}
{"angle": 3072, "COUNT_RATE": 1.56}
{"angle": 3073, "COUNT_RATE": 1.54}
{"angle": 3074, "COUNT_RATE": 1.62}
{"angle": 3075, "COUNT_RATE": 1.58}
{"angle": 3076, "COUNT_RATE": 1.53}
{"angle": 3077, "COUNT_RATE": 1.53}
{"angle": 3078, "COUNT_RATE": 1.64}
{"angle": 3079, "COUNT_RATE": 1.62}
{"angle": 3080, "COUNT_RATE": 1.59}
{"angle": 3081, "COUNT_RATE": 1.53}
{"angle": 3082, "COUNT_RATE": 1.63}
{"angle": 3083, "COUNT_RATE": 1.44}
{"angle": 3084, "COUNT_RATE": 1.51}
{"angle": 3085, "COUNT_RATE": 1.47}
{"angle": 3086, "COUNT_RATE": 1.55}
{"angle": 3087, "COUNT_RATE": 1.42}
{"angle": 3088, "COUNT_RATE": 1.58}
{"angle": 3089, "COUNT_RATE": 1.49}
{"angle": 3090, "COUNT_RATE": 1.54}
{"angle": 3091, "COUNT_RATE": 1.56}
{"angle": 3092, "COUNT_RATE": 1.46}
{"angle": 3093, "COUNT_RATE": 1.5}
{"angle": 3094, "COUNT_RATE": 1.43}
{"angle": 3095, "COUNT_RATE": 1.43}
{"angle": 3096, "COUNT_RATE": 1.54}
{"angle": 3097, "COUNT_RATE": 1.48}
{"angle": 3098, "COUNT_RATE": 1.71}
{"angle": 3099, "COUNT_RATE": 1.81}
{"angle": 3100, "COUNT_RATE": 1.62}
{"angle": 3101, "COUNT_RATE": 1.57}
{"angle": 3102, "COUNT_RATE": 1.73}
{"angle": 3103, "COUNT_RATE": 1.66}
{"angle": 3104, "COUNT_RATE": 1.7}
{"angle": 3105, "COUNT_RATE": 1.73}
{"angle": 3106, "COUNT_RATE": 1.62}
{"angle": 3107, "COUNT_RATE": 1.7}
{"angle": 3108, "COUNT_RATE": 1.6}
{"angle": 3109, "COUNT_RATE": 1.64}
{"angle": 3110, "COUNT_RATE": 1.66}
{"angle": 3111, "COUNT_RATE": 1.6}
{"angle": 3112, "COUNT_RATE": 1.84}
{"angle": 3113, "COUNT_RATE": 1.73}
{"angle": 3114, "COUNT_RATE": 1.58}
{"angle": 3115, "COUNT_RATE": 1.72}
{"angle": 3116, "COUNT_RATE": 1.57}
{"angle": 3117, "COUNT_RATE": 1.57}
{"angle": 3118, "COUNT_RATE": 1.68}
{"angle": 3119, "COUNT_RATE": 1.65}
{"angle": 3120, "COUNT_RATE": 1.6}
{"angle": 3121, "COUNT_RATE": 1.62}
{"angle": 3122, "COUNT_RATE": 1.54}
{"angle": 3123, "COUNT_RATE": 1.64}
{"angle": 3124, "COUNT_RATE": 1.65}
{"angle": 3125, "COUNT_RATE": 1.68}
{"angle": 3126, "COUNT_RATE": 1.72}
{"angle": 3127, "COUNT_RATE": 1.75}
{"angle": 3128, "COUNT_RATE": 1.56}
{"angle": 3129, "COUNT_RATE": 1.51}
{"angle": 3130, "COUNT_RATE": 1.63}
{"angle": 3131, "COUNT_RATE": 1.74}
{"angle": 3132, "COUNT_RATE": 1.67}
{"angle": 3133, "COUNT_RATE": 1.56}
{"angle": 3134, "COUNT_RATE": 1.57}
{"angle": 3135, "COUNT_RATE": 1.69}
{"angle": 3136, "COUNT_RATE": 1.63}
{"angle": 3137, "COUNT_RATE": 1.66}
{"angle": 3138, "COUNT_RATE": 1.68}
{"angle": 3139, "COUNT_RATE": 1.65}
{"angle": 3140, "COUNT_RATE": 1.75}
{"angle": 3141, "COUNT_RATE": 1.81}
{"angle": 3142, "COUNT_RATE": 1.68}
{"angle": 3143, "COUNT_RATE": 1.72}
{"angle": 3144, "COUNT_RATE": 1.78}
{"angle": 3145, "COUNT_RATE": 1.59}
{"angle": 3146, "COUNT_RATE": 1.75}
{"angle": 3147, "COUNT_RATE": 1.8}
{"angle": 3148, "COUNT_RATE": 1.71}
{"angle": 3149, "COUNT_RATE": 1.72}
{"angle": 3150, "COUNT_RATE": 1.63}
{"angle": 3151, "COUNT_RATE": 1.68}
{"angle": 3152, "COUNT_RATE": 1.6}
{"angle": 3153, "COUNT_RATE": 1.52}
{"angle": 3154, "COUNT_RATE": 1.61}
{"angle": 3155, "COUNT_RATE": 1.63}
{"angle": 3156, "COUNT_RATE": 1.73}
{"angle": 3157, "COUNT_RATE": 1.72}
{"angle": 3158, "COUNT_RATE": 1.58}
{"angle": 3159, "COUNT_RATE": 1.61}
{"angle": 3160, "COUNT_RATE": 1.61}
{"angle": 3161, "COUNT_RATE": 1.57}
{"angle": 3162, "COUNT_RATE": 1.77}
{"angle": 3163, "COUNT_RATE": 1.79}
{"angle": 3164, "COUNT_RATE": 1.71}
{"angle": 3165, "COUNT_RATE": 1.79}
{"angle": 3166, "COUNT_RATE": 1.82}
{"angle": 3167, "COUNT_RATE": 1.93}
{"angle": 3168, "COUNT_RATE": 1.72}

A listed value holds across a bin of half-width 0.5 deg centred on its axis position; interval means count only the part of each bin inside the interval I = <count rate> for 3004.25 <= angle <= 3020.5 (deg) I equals 1.88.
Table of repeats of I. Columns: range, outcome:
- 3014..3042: 1.74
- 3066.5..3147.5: 1.61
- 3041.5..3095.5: 1.59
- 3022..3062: 1.67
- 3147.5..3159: 1.65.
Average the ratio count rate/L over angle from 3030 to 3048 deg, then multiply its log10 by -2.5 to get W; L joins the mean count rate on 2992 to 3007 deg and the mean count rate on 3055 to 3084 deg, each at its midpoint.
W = 0.05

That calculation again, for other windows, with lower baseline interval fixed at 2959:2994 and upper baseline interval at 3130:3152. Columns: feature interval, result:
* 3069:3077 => 0.14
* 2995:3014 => 0.01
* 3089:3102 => 0.12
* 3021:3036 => 0.09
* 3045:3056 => 0.09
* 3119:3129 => 0.05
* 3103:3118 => 0.04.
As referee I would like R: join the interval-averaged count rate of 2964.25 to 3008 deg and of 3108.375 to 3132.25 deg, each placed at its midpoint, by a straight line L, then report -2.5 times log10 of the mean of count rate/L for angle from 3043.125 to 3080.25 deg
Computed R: 0.08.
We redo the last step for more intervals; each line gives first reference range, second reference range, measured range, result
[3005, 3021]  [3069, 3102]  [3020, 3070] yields 0.05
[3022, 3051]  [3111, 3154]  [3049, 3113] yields 0.04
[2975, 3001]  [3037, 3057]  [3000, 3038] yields 0.00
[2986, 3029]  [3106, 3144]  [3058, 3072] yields 0.10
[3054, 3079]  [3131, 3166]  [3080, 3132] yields 0.02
